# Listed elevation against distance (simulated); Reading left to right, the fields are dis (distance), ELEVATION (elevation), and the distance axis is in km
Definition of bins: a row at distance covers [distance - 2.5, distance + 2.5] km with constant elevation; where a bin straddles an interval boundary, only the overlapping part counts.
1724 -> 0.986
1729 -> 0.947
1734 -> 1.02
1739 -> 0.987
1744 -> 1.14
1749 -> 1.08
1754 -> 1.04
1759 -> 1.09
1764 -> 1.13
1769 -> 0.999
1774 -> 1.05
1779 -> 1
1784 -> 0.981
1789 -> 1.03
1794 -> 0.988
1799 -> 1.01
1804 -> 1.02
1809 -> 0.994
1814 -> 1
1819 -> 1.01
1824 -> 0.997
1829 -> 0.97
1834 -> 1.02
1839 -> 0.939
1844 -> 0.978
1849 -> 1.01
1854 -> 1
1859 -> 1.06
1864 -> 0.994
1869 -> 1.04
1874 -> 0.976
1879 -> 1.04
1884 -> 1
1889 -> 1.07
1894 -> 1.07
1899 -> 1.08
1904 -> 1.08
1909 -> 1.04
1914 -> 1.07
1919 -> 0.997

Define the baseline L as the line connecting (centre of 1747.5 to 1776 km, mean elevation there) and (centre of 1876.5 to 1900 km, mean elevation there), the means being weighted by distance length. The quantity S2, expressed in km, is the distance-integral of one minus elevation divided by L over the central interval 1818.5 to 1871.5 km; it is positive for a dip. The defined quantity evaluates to 2.7 km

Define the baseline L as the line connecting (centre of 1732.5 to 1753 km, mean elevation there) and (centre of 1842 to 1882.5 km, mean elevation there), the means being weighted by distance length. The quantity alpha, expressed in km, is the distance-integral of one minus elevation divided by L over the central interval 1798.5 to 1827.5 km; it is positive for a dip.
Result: 0.8 km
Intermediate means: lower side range 1.06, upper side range 1.01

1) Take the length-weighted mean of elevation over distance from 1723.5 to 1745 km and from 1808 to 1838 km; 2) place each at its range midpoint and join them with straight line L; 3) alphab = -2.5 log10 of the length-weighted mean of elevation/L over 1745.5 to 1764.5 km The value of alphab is -0.08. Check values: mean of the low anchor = 1.01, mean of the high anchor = 0.996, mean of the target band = 1.08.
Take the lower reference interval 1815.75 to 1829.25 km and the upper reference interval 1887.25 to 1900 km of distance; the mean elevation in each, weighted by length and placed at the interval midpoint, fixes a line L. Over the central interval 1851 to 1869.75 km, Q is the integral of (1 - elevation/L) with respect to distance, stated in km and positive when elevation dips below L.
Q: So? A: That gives 0.3 km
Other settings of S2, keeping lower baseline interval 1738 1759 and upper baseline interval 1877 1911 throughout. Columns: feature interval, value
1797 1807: 0.5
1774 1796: 1.3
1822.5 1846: 1.8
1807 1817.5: 0.6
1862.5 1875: 0.6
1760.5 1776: 0.1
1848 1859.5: 0.4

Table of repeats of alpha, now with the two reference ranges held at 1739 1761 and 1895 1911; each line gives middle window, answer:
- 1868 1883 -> 0.8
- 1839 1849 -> 0.9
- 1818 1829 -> 0.8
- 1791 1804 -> 0.8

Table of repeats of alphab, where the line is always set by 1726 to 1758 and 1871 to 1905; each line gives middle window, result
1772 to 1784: 0.03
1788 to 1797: 0.04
